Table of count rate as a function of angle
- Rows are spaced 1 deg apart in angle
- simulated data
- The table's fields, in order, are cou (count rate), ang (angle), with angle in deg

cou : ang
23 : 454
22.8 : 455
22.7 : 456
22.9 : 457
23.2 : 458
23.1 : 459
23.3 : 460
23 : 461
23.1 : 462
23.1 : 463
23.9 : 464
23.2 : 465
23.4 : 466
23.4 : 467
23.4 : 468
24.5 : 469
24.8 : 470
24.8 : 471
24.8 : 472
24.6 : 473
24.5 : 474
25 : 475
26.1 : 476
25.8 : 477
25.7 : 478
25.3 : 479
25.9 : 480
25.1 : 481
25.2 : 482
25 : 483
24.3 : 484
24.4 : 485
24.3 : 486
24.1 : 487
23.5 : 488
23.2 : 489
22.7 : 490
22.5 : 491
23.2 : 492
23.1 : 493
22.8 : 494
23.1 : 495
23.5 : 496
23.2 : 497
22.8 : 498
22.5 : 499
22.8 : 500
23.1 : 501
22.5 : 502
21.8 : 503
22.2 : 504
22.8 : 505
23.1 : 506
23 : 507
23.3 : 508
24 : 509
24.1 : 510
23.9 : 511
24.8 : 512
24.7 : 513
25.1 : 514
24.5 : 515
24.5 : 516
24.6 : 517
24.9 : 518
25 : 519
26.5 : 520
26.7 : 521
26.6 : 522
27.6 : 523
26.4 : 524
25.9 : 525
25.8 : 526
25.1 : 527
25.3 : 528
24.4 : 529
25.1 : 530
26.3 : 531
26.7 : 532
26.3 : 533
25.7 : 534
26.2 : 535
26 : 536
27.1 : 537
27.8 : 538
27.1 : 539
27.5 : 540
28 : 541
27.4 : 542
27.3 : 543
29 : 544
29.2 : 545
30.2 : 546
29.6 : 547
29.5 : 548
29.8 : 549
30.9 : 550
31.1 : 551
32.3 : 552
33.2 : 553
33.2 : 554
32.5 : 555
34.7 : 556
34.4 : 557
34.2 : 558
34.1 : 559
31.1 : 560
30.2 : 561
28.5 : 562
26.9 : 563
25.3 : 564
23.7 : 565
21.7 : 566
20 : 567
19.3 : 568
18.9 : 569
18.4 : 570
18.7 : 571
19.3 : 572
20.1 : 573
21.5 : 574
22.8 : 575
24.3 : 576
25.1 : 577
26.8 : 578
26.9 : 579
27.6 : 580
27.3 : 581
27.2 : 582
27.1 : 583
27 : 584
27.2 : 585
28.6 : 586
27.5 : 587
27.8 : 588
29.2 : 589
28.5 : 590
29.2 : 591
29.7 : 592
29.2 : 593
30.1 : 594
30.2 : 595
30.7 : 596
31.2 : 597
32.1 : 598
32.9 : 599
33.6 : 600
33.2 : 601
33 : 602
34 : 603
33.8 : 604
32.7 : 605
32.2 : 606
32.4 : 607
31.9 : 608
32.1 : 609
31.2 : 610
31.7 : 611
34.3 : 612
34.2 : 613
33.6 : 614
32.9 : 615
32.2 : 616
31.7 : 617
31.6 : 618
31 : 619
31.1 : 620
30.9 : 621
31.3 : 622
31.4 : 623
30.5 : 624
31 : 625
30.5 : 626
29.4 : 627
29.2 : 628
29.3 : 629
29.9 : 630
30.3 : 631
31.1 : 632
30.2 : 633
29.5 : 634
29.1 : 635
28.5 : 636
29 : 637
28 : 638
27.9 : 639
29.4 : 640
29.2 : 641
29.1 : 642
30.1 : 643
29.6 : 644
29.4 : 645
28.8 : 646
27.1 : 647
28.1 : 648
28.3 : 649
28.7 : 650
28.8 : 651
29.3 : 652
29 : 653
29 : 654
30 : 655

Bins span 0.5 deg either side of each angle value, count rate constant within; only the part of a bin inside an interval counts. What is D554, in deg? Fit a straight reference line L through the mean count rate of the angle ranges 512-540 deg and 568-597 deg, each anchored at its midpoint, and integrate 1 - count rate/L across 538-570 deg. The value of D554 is -3.3 deg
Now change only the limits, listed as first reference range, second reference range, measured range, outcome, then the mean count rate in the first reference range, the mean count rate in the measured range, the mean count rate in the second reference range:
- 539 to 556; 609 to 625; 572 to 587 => 2.6 deg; 30.1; 25.5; 31.9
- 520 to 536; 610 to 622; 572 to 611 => 1.9 deg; 26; 29.1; 32.2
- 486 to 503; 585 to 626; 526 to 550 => -0.9 deg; 23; 27.3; 31.3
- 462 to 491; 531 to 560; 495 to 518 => 2.7 deg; 24.4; 23.5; 29.6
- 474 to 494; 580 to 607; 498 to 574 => 2.9 deg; 24.4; 26.1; 30.2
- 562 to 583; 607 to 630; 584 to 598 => -1.4 deg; 23.3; 29.2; 31.5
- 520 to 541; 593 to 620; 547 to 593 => 3.3 deg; 26.3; 27.2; 32.2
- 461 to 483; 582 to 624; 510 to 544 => 1.6 deg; 24.5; 26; 31.1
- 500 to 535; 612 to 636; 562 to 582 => 3.5 deg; 24.8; 23.1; 31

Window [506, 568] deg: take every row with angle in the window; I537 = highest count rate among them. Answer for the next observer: 34.7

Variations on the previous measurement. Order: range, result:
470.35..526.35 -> 27.6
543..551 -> 31.1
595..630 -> 34.3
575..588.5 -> 28.6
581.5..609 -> 34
